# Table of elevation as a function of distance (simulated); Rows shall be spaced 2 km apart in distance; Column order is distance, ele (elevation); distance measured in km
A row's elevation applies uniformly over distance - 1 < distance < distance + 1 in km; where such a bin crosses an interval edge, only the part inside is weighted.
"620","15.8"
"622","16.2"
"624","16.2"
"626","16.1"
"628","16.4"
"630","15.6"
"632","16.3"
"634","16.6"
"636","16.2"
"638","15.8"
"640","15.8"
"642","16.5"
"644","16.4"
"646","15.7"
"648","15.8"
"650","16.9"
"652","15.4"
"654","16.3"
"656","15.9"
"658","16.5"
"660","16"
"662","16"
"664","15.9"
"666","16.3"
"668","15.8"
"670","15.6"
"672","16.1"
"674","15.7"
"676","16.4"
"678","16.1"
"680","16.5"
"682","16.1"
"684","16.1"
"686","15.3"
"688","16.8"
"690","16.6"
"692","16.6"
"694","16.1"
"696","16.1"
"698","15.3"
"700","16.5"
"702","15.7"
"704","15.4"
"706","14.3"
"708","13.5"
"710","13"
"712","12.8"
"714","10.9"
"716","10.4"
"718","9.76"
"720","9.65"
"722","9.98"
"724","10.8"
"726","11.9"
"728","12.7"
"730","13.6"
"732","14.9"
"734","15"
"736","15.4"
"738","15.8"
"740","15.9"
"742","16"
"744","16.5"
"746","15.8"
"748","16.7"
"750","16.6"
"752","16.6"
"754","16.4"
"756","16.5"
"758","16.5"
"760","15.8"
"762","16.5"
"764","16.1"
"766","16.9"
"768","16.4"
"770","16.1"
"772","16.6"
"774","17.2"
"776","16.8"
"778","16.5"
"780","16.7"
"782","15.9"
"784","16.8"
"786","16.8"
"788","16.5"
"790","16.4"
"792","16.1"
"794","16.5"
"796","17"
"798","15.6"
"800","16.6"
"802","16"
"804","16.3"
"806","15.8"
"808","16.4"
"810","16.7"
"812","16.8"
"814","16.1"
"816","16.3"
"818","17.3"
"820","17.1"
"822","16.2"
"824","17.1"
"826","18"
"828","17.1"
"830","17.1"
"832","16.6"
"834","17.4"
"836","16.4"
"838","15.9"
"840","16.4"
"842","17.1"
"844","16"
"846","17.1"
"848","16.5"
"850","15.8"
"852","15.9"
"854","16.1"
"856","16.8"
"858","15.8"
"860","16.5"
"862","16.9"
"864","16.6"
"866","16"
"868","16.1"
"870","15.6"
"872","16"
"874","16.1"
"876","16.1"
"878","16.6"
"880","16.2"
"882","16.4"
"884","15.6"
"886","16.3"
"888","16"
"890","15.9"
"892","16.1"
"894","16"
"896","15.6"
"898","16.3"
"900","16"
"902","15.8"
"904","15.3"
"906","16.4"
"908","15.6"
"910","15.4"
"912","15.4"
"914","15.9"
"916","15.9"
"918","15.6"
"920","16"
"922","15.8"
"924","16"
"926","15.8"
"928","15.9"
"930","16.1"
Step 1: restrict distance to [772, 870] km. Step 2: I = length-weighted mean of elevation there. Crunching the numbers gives 16.5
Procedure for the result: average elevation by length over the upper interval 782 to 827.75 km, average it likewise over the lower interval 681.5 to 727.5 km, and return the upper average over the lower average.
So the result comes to 1.2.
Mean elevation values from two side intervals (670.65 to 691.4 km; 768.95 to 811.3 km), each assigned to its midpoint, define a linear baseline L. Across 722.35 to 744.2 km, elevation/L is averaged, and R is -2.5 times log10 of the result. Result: 0.150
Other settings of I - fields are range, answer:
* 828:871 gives 16.4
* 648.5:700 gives 16.1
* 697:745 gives 13.6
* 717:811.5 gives 15.5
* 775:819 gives 16.4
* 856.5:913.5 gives 16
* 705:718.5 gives 12.2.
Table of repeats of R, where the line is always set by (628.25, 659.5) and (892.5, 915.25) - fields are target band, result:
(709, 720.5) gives 0.39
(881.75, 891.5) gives -0.01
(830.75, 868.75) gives -0.04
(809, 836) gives -0.07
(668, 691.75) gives 0.00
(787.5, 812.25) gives -0.03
